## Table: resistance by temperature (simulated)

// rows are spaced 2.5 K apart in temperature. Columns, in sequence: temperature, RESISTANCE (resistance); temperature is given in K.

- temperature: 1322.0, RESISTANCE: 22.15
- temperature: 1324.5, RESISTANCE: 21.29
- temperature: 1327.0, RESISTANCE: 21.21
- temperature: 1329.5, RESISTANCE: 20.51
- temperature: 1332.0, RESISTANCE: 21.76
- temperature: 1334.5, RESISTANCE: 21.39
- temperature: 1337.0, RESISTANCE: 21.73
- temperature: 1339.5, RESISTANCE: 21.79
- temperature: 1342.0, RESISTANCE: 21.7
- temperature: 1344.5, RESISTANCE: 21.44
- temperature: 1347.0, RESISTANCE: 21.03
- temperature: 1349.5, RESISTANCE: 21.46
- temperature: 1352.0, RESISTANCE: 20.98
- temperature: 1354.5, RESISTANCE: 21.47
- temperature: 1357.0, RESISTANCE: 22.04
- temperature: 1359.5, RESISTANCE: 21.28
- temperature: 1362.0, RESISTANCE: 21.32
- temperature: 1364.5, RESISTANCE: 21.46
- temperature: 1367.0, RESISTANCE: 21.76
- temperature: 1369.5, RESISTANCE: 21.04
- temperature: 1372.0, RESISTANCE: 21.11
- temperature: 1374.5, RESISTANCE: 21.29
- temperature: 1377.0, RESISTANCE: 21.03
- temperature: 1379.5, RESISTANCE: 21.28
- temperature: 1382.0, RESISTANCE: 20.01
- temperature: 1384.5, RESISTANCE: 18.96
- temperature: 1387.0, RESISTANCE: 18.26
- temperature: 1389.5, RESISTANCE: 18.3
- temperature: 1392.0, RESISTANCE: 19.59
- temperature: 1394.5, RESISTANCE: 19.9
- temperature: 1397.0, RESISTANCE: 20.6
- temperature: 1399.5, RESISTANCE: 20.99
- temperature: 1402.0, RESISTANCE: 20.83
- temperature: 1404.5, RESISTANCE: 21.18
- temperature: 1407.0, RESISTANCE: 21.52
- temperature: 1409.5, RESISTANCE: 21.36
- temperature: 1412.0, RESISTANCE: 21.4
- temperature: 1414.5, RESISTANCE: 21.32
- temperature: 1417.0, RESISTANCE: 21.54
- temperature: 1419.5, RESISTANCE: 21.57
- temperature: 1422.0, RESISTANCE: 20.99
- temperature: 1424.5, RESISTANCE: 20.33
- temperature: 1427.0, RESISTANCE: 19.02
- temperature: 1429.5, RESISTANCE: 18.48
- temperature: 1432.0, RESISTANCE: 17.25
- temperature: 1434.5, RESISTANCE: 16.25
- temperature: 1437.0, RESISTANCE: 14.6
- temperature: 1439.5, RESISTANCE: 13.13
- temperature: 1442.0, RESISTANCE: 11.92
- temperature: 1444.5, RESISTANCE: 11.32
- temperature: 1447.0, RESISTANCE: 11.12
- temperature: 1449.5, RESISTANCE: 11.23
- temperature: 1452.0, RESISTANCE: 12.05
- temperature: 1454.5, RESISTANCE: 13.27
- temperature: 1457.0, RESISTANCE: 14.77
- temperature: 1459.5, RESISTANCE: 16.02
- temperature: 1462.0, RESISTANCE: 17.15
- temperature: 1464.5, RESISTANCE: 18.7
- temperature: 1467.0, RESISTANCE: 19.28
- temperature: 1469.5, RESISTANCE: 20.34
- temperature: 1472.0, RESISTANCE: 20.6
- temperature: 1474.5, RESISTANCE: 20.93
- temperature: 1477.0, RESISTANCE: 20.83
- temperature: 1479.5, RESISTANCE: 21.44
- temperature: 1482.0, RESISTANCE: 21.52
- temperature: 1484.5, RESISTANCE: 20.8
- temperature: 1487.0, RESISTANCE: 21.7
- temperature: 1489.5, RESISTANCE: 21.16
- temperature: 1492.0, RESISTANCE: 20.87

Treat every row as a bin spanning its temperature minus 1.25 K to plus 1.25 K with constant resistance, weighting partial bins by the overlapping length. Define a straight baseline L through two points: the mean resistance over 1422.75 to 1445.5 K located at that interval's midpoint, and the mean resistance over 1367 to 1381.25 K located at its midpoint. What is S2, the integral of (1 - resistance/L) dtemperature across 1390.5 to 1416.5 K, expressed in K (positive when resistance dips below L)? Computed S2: -3.2 K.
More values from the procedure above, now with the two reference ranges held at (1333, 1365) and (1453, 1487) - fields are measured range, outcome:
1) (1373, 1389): 0.6 K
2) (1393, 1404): -0.1 K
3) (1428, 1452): 7.0 K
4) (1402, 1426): -1.3 K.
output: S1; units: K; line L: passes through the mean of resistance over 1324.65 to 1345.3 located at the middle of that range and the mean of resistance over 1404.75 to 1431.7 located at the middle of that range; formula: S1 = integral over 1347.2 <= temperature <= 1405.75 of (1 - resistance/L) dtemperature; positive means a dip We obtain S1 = 0.9 K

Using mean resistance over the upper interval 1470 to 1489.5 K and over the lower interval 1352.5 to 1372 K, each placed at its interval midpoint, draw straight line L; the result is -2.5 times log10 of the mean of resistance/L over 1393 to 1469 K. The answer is 0.20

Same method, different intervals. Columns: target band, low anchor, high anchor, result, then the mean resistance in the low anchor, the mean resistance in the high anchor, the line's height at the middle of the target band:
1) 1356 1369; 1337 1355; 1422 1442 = -0.05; 21.4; 16.9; 20.6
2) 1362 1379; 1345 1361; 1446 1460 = -0.07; 21.4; 13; 19.9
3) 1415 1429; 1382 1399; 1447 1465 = -0.21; 19.4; 14.3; 17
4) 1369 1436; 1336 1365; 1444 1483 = -0.04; 21.5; 17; 19.4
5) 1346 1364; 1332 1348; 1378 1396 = -0.03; 21.5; 19.5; 20.9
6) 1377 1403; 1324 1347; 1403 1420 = 0.08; 21.4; 21.4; 21.4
